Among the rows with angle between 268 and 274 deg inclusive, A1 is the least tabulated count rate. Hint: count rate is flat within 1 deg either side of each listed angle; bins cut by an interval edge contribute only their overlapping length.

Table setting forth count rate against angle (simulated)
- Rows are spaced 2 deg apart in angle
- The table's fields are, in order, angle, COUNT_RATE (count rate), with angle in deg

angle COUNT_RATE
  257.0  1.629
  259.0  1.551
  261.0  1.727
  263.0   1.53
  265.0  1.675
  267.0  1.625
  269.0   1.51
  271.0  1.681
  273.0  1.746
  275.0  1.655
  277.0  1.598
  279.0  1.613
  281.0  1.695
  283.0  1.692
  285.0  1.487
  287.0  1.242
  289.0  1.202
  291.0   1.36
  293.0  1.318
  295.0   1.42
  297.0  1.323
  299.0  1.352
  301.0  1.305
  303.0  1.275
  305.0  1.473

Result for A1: 1.51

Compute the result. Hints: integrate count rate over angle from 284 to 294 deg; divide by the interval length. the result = 1.32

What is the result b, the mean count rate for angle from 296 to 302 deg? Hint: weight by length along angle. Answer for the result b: 1.33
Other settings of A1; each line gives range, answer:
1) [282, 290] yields 1.202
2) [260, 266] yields 1.53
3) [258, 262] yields 1.551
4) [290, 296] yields 1.318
